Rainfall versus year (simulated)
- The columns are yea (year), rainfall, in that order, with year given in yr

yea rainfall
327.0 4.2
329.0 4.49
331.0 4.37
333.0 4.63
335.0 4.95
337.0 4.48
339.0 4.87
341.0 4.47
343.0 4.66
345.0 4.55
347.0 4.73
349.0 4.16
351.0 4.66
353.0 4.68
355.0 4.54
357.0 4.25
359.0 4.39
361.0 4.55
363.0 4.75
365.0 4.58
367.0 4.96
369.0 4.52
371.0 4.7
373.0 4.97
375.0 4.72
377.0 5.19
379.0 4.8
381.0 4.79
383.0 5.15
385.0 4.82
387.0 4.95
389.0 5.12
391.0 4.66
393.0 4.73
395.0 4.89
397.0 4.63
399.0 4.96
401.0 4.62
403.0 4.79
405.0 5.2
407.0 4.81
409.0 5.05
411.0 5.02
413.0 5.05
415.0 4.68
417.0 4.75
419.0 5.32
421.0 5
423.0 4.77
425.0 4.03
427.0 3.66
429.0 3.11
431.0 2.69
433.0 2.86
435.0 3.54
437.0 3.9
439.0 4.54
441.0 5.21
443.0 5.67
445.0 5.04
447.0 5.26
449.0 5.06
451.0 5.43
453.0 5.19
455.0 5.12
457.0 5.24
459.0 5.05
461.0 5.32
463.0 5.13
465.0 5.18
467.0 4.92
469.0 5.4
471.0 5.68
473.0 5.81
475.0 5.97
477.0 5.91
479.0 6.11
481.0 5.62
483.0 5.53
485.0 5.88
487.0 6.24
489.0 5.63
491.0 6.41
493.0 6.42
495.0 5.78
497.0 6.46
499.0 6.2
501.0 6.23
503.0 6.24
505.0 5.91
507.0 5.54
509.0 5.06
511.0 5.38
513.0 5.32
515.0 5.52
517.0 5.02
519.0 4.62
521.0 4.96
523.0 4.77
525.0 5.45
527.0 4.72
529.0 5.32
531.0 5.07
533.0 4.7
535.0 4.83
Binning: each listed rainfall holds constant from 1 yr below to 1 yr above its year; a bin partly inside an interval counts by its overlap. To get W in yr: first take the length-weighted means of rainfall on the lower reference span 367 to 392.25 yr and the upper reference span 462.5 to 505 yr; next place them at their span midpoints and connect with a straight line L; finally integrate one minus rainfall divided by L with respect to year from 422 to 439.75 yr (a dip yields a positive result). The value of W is 5.6 yr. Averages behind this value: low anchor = 4.87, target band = 3.67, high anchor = 5.86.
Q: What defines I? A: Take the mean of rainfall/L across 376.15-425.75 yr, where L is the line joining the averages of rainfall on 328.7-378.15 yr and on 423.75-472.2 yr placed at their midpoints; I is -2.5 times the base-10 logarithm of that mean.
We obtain -0.05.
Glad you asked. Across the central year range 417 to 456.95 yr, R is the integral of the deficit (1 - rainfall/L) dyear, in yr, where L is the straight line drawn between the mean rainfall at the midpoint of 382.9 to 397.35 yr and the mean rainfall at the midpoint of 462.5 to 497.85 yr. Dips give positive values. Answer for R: 6.2 yr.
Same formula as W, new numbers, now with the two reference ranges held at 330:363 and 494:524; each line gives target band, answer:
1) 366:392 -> -0.63 yr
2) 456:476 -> -0.35 yr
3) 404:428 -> 0.95 yr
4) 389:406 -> 0.14 yr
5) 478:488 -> -0.92 yr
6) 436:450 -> 0.51 yr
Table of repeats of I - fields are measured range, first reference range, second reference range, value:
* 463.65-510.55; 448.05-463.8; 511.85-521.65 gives -0.13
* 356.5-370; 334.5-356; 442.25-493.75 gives 0.04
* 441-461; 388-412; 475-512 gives 0.04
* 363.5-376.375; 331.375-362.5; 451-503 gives 0.00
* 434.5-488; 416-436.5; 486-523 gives -0.12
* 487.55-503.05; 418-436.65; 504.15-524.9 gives -0.25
